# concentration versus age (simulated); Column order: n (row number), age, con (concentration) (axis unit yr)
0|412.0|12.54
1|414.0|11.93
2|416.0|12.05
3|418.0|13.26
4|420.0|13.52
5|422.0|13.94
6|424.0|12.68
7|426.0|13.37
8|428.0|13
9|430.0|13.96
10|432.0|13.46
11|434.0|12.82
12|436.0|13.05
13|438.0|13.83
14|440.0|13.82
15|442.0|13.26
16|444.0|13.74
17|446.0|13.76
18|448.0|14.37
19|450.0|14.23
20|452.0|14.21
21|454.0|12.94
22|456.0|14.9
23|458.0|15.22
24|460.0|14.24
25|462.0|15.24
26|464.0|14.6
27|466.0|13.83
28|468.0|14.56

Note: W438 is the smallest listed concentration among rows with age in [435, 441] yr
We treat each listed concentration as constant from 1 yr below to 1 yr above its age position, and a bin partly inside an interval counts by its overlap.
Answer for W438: 13.05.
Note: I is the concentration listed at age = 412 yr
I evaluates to 12.54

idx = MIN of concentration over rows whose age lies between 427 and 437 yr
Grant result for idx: 12.82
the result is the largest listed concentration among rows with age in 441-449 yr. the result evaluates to 14.37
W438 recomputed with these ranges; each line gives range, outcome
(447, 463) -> 12.94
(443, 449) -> 13.74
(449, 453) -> 14.21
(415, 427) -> 12.05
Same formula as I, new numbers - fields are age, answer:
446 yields 13.76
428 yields 13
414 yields 11.93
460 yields 14.24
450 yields 14.23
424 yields 12.68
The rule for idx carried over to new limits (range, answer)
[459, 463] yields 14.24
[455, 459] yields 14.9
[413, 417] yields 11.93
